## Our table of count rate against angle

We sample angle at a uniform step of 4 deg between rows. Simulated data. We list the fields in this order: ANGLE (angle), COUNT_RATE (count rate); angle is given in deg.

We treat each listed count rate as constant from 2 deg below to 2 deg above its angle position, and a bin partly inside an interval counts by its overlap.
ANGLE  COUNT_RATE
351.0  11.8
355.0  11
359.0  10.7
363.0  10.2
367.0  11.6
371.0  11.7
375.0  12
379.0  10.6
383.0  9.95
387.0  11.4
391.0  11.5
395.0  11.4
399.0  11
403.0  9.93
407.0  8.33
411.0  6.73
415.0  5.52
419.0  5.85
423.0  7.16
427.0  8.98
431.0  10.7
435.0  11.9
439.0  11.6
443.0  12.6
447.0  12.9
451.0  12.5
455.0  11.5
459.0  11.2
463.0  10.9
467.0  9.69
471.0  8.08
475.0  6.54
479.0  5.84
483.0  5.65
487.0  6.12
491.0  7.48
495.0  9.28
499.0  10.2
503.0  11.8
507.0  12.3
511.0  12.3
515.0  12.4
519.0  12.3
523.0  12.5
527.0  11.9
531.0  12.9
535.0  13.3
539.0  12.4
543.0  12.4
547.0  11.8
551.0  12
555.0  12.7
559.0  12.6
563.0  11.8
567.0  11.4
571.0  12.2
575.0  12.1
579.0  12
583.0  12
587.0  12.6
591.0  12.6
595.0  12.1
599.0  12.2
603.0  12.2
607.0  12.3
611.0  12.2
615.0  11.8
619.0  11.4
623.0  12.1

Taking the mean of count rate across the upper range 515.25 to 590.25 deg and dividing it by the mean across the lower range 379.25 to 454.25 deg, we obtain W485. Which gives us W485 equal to 1.22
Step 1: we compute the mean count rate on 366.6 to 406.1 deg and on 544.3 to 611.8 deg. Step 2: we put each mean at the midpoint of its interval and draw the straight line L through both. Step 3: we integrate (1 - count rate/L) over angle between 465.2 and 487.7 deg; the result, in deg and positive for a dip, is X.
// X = 8.8 deg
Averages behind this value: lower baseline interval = 11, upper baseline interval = 12.2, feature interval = 7.01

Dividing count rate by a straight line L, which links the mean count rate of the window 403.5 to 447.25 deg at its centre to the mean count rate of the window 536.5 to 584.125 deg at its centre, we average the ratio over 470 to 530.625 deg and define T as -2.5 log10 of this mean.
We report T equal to 0.12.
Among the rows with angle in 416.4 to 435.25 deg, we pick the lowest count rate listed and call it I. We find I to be 5.85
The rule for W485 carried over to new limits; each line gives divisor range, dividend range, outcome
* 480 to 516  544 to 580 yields 1.27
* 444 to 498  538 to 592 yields 1.33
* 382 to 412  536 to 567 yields 1.21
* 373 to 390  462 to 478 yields 0.77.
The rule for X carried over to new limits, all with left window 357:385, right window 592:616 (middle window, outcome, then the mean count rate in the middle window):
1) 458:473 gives 2.05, 9.89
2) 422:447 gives 1.07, 10.8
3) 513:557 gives -2.27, 12.4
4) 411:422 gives 5.10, 6.01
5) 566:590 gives -0.13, 12.1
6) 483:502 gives 5.60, 8.18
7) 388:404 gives 0.06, 11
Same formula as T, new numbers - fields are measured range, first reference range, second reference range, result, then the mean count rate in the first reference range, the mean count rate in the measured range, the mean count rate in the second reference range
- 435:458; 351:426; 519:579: -0.14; 9.85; 12.1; 12.3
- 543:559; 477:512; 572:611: -0.13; 8.9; 12.2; 12.2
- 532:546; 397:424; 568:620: -0.17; 7.81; 12.7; 12.1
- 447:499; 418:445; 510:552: 0.21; 9.97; 8.95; 12.4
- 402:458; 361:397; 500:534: 0.19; 11.1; 9.75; 12.3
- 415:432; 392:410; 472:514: 0.25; 10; 7.71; 8.82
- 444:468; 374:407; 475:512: -0.21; 10.8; 11.6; 8.77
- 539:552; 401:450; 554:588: -0.04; 9.41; 12.1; 12.1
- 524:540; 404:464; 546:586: -0.10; 9.88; 12.6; 12.1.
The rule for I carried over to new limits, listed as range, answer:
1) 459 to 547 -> 5.65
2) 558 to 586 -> 11.4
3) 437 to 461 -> 11.2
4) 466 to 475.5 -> 6.54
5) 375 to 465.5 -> 5.52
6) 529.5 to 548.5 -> 11.8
